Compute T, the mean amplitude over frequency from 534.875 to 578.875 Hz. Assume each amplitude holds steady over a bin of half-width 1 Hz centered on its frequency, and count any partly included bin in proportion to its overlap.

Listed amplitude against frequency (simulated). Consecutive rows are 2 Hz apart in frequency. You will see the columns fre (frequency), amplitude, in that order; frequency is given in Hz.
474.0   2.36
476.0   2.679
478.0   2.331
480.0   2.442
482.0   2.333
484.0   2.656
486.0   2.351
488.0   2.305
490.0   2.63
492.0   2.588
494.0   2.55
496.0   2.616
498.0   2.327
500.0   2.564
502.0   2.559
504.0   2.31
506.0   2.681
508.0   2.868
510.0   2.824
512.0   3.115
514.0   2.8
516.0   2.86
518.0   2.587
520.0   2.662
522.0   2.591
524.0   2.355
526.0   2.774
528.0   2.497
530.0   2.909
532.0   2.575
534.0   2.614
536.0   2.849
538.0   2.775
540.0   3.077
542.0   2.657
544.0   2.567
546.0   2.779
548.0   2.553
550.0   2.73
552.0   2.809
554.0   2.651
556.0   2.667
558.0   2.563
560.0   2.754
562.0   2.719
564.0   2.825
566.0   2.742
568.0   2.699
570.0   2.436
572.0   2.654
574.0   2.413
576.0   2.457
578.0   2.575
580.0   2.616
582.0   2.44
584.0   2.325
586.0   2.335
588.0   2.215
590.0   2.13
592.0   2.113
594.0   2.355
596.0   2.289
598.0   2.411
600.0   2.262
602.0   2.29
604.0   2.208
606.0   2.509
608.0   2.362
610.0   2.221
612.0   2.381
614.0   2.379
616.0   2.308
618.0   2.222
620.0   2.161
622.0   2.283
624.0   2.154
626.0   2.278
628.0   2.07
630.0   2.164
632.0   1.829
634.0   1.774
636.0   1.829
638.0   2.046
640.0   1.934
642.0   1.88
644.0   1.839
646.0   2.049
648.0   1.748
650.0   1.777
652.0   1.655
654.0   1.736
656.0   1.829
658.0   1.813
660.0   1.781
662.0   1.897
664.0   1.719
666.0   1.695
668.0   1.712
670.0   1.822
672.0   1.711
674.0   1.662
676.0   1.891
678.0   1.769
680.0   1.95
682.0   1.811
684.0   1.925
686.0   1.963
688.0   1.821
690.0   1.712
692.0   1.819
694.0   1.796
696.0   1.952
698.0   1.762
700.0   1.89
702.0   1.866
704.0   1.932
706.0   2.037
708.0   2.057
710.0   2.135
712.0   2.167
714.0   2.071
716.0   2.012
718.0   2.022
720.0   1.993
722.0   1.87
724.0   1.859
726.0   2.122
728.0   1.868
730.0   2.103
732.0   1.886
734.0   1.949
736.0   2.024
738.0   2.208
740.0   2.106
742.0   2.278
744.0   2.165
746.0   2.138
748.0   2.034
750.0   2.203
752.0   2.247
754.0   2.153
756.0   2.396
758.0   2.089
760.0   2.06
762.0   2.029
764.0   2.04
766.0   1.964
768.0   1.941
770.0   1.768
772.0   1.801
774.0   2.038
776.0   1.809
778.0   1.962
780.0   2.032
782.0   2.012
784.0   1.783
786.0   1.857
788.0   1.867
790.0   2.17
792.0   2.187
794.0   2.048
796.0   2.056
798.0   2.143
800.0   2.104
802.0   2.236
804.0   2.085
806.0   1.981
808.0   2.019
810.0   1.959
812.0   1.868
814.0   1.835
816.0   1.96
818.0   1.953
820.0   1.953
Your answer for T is 2.68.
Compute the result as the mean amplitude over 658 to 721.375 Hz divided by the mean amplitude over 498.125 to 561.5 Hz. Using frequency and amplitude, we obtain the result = 0.70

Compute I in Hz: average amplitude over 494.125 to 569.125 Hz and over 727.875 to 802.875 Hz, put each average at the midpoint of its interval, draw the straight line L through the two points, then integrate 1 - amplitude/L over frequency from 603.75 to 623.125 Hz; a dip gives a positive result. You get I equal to 1.2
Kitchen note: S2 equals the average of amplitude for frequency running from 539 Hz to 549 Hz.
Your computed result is 2.73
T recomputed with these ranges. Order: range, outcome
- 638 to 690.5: 1.82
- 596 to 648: 2.15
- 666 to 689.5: 1.81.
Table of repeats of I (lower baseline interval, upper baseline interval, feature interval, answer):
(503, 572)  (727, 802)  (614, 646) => 4.9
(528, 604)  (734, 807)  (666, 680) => 3.2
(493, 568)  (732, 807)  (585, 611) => 2.3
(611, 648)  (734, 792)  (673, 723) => 3.5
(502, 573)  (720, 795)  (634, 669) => 7.9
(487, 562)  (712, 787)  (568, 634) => 3.9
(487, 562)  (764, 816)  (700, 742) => 2.7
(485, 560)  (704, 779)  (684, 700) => 2.5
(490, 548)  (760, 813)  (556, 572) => -0.7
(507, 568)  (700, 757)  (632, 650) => 3.7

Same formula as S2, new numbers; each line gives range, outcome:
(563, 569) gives 2.76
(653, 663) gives 1.81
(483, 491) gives 2.49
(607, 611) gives 2.29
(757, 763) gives 2.06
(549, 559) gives 2.68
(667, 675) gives 1.73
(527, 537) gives 2.69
